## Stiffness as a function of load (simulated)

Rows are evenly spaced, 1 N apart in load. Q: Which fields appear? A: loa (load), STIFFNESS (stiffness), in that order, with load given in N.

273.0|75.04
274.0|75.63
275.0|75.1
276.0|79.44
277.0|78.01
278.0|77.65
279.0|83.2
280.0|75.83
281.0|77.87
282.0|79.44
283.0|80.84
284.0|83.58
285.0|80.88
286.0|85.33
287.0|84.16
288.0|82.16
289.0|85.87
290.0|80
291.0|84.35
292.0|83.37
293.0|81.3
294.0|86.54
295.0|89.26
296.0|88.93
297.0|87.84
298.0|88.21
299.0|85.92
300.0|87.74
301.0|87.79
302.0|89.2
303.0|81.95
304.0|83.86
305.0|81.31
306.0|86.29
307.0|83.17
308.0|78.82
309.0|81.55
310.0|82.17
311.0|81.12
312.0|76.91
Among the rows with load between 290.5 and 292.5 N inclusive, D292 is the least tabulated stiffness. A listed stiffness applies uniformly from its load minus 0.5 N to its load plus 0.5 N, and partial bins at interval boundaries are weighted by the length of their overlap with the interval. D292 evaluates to 83.37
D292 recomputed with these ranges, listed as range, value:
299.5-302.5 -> 87.74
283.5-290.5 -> 80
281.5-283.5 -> 79.44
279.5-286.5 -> 75.83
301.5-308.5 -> 78.82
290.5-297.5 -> 81.3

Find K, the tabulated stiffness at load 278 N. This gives 77.65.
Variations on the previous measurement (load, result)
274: 75.63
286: 85.33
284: 83.58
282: 79.44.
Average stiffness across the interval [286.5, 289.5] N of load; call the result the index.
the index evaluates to 84.1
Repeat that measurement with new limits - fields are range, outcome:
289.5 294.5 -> 83.1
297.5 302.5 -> 87.8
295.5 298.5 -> 88.3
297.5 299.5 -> 87.1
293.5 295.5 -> 87.9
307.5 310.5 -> 80.8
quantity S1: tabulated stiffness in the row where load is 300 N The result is 87.74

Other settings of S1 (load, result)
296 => 88.93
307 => 83.17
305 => 81.31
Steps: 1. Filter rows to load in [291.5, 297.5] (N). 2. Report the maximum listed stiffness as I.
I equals 89.26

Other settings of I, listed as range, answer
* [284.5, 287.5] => 85.33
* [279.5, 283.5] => 80.84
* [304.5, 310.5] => 86.29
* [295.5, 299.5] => 88.93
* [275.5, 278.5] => 79.44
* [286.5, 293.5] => 85.87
